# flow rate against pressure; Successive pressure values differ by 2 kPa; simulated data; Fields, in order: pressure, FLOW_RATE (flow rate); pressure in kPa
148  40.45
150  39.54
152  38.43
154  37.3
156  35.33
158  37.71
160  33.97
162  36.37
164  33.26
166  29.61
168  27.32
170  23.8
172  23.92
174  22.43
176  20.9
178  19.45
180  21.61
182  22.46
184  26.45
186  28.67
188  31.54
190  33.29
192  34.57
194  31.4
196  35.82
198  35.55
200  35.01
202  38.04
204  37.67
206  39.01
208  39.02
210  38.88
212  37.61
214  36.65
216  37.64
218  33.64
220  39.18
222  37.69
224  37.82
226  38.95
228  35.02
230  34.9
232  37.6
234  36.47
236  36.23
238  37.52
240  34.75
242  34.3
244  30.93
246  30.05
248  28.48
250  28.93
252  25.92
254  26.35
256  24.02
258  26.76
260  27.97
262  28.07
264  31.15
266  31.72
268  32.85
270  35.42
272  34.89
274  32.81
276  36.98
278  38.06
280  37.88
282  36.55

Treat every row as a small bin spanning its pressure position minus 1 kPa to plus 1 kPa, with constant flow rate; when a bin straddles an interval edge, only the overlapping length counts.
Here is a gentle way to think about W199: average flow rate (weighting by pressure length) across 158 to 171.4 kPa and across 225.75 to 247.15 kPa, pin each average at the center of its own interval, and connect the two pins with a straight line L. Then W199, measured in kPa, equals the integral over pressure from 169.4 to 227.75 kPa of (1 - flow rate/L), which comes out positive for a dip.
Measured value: 1.0 kPa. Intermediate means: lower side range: 31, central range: 32.5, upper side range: 35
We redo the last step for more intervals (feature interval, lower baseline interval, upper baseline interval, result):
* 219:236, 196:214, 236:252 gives -1.4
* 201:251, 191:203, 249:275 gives -4.8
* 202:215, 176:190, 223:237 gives -2.8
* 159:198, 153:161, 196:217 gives 8.8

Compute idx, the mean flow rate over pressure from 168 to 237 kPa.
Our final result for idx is 32.8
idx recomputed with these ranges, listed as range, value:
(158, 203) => 29.5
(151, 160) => 36.8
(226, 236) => 36.3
